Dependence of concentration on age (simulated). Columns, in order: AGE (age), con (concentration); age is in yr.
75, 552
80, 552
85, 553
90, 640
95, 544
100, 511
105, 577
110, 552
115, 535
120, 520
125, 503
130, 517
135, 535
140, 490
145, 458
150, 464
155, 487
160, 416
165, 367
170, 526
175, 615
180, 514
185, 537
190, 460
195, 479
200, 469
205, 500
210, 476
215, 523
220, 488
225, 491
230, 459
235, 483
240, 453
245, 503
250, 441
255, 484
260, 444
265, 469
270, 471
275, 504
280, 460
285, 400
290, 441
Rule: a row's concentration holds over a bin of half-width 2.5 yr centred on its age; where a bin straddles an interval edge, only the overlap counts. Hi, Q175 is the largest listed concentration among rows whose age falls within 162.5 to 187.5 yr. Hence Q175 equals 615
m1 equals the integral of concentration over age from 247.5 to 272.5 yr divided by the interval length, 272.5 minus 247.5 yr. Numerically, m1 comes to 462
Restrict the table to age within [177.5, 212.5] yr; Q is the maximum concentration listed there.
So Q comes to 537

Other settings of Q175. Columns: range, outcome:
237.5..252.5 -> 503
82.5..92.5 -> 640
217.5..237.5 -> 491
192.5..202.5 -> 479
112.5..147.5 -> 535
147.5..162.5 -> 487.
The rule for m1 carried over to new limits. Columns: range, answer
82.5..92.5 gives 596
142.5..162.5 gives 456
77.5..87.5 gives 552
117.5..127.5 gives 512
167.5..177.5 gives 570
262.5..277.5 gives 481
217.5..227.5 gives 490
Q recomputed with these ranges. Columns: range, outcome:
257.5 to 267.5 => 469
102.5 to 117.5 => 577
